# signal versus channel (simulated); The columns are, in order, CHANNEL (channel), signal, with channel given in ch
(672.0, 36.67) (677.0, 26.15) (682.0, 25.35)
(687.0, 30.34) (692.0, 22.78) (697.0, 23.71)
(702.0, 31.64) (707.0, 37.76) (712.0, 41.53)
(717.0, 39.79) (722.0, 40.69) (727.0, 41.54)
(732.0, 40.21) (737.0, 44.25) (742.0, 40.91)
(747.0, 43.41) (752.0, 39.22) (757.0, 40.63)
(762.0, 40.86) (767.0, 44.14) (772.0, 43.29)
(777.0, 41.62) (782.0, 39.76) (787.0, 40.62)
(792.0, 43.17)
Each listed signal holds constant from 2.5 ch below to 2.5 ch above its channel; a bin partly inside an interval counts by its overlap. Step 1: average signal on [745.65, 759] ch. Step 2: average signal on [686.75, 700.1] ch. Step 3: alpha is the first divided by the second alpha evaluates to 1.63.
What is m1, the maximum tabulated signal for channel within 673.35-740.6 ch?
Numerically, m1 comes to 44.25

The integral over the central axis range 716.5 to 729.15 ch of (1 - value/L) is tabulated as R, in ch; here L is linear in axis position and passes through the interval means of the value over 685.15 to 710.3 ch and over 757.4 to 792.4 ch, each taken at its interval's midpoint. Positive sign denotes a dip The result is -2.74 ch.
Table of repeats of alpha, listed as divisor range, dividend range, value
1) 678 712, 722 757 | 1.41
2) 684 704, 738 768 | 1.54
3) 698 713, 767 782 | 1.20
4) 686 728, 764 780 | 1.25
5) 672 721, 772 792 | 1.31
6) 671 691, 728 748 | 1.47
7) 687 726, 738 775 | 1.23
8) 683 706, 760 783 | 1.52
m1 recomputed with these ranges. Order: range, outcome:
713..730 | 41.54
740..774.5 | 44.14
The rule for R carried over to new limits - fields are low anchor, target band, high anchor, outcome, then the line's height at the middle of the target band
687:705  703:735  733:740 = -3.6 ch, 36.2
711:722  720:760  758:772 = 0.1 ch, 41.5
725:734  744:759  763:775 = 0.4 ch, 42.2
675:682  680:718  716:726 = 2.0 ch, 32.9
